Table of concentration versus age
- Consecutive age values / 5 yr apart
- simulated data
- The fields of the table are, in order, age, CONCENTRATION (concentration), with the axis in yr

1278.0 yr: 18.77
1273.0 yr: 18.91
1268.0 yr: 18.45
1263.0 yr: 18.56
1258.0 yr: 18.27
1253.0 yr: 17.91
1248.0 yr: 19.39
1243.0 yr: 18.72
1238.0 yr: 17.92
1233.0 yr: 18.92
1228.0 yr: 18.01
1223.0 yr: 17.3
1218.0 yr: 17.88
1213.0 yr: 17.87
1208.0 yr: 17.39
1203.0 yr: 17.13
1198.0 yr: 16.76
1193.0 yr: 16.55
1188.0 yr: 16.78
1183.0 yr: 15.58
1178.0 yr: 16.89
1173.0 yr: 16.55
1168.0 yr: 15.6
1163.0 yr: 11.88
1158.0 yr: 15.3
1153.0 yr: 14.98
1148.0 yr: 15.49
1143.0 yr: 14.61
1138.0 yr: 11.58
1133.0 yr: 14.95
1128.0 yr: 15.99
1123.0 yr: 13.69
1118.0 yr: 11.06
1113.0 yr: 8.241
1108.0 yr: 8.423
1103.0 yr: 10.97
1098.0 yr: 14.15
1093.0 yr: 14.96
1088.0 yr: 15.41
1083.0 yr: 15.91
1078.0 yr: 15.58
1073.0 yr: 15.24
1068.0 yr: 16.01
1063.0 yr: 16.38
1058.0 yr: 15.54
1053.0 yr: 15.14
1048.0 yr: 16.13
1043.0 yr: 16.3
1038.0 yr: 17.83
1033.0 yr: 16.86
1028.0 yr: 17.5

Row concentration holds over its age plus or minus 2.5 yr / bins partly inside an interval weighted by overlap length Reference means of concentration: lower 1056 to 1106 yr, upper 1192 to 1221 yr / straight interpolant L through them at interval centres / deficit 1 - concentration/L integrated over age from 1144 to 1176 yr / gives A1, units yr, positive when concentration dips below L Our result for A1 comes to 2.8 yr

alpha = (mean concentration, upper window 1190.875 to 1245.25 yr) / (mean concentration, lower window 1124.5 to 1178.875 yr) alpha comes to 1.19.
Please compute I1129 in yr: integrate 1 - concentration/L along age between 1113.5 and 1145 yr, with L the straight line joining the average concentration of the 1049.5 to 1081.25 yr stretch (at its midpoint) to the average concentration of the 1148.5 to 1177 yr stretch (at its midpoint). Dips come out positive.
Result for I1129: 4.02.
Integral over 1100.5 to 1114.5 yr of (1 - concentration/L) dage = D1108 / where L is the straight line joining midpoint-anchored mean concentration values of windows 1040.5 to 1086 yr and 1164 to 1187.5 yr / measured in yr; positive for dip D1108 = 5.8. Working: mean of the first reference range 15.8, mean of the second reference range 15.9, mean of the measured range 9.28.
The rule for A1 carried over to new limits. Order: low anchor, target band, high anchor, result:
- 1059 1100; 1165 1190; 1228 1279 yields 1.5 yr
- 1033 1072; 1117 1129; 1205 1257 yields 2.4 yr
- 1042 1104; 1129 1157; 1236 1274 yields 3.5 yr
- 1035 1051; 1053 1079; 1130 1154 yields 0.7 yr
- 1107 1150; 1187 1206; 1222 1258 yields -0.8 yr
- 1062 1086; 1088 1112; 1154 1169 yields 4.9 yr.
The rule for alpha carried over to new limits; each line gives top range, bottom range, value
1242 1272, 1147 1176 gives 1.24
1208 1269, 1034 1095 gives 1.15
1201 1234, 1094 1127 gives 1.54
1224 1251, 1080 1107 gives 1.32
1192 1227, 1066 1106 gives 1.18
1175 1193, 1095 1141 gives 1.35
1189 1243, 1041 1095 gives 1.12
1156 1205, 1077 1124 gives 1.25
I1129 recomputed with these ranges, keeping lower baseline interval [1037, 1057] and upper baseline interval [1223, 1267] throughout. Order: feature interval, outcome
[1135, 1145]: 2.4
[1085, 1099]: 1.5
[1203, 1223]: 0.5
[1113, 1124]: 3.7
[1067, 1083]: 0.8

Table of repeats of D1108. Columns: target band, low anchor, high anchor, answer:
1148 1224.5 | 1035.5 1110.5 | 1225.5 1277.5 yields 4.3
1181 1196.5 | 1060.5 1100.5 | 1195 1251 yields 0.9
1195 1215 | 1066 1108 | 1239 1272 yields 0.0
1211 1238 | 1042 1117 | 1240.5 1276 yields -0.3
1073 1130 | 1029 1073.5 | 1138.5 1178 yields 8.8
